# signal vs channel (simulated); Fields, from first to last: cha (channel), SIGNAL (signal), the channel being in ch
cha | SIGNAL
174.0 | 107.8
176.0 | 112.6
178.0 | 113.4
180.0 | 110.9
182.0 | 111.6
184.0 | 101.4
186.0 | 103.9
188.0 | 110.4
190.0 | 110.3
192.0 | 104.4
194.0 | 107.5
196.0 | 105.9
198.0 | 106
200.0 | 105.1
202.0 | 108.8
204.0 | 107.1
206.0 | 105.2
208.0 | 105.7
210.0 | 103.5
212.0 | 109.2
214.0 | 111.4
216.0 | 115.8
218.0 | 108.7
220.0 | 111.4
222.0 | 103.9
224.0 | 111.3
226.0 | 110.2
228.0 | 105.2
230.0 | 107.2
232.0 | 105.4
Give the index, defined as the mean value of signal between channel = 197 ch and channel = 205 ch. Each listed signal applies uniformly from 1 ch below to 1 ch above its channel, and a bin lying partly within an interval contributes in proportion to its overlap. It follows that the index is 107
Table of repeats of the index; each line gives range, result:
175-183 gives 112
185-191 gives 108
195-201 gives 106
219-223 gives 108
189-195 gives 107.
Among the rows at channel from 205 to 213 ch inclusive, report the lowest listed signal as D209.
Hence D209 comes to 103.5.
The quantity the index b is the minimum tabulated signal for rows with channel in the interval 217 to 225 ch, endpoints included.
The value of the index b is 103.9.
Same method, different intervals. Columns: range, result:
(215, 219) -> 108.7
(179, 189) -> 101.4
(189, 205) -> 104.4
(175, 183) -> 110.9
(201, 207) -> 105.2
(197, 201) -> 105.1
